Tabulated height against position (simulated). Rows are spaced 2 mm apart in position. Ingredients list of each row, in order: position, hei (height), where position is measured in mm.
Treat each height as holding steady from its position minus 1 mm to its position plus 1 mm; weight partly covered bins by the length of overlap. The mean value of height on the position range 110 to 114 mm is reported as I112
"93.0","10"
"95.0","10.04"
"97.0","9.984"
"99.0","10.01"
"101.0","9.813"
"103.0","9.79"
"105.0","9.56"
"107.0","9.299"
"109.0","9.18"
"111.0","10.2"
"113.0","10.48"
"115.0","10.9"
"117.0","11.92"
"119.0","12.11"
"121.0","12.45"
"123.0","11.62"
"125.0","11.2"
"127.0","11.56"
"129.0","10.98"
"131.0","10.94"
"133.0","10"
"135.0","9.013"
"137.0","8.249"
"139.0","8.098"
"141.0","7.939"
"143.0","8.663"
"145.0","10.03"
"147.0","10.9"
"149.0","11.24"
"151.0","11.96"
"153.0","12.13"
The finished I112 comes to 10.3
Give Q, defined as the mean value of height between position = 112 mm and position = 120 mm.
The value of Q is 11.4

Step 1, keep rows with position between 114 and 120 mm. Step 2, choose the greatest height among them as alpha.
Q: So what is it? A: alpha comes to 12.11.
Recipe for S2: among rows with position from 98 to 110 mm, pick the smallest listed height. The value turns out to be 9.18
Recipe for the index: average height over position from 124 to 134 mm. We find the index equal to 10.9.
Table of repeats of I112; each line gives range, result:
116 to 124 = 12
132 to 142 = 8.66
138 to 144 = 8.23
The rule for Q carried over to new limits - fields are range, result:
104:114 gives 9.74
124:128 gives 11.4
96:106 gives 9.83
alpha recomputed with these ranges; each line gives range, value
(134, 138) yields 9.013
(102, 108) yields 9.79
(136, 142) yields 8.249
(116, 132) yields 12.45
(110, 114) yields 10.48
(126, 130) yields 11.56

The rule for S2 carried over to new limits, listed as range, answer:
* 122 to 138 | 8.249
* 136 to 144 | 7.939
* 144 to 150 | 10.03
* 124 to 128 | 11.2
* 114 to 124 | 10.9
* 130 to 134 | 10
